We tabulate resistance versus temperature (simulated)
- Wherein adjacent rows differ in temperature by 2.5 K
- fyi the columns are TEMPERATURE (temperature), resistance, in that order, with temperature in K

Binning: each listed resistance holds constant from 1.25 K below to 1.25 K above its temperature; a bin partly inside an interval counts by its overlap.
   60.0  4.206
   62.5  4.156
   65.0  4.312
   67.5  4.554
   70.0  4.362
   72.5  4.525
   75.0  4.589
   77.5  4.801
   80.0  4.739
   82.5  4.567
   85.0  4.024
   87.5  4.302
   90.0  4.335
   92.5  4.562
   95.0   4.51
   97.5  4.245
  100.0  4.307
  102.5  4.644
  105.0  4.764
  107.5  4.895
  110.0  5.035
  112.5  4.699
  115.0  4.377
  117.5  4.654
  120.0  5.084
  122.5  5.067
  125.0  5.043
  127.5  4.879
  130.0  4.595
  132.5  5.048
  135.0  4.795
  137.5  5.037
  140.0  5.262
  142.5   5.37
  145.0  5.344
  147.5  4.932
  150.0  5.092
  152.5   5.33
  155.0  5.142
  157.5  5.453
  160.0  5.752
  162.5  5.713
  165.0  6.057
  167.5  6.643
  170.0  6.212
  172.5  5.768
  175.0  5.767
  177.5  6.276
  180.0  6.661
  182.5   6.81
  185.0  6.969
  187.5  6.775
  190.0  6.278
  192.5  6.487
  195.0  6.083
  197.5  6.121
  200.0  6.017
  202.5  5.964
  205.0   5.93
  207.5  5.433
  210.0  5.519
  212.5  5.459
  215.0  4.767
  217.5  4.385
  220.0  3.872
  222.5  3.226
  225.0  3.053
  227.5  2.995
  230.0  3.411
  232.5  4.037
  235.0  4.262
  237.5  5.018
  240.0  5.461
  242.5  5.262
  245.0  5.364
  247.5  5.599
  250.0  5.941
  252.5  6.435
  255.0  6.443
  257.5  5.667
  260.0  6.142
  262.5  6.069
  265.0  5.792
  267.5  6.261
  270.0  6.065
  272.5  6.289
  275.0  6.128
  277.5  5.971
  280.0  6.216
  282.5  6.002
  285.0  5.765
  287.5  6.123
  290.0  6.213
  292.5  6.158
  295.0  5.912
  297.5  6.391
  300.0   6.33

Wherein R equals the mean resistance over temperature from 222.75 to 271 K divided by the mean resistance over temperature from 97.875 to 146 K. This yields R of 1.06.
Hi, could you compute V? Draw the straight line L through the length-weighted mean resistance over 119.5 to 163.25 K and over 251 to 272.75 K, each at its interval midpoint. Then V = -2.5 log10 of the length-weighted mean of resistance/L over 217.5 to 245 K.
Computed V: 0.38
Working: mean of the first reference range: 5.16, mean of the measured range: 4.13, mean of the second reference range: 6.12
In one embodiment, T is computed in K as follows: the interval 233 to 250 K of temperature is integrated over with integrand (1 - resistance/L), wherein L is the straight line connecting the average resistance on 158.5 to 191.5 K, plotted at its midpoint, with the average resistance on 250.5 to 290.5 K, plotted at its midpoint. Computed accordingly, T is 2.71 K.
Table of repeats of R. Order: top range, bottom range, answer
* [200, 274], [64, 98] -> 1.16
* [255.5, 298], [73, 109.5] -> 1.34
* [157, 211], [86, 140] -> 1.30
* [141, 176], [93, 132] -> 1.19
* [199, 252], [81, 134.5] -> 1.04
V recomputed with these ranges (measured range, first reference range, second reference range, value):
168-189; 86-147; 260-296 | -0.21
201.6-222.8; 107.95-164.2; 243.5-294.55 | 0.12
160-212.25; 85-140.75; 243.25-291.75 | -0.16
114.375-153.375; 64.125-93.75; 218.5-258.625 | -0.10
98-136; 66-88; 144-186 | 0.07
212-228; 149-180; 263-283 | 0.45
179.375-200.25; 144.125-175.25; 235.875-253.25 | -0.16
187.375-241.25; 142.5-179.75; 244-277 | 0.17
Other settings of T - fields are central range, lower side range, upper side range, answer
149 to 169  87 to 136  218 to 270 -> -3.5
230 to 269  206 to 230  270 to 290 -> -2.3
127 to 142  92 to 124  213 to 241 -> -1.4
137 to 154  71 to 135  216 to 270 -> -1.6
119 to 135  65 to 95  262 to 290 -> -0.3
